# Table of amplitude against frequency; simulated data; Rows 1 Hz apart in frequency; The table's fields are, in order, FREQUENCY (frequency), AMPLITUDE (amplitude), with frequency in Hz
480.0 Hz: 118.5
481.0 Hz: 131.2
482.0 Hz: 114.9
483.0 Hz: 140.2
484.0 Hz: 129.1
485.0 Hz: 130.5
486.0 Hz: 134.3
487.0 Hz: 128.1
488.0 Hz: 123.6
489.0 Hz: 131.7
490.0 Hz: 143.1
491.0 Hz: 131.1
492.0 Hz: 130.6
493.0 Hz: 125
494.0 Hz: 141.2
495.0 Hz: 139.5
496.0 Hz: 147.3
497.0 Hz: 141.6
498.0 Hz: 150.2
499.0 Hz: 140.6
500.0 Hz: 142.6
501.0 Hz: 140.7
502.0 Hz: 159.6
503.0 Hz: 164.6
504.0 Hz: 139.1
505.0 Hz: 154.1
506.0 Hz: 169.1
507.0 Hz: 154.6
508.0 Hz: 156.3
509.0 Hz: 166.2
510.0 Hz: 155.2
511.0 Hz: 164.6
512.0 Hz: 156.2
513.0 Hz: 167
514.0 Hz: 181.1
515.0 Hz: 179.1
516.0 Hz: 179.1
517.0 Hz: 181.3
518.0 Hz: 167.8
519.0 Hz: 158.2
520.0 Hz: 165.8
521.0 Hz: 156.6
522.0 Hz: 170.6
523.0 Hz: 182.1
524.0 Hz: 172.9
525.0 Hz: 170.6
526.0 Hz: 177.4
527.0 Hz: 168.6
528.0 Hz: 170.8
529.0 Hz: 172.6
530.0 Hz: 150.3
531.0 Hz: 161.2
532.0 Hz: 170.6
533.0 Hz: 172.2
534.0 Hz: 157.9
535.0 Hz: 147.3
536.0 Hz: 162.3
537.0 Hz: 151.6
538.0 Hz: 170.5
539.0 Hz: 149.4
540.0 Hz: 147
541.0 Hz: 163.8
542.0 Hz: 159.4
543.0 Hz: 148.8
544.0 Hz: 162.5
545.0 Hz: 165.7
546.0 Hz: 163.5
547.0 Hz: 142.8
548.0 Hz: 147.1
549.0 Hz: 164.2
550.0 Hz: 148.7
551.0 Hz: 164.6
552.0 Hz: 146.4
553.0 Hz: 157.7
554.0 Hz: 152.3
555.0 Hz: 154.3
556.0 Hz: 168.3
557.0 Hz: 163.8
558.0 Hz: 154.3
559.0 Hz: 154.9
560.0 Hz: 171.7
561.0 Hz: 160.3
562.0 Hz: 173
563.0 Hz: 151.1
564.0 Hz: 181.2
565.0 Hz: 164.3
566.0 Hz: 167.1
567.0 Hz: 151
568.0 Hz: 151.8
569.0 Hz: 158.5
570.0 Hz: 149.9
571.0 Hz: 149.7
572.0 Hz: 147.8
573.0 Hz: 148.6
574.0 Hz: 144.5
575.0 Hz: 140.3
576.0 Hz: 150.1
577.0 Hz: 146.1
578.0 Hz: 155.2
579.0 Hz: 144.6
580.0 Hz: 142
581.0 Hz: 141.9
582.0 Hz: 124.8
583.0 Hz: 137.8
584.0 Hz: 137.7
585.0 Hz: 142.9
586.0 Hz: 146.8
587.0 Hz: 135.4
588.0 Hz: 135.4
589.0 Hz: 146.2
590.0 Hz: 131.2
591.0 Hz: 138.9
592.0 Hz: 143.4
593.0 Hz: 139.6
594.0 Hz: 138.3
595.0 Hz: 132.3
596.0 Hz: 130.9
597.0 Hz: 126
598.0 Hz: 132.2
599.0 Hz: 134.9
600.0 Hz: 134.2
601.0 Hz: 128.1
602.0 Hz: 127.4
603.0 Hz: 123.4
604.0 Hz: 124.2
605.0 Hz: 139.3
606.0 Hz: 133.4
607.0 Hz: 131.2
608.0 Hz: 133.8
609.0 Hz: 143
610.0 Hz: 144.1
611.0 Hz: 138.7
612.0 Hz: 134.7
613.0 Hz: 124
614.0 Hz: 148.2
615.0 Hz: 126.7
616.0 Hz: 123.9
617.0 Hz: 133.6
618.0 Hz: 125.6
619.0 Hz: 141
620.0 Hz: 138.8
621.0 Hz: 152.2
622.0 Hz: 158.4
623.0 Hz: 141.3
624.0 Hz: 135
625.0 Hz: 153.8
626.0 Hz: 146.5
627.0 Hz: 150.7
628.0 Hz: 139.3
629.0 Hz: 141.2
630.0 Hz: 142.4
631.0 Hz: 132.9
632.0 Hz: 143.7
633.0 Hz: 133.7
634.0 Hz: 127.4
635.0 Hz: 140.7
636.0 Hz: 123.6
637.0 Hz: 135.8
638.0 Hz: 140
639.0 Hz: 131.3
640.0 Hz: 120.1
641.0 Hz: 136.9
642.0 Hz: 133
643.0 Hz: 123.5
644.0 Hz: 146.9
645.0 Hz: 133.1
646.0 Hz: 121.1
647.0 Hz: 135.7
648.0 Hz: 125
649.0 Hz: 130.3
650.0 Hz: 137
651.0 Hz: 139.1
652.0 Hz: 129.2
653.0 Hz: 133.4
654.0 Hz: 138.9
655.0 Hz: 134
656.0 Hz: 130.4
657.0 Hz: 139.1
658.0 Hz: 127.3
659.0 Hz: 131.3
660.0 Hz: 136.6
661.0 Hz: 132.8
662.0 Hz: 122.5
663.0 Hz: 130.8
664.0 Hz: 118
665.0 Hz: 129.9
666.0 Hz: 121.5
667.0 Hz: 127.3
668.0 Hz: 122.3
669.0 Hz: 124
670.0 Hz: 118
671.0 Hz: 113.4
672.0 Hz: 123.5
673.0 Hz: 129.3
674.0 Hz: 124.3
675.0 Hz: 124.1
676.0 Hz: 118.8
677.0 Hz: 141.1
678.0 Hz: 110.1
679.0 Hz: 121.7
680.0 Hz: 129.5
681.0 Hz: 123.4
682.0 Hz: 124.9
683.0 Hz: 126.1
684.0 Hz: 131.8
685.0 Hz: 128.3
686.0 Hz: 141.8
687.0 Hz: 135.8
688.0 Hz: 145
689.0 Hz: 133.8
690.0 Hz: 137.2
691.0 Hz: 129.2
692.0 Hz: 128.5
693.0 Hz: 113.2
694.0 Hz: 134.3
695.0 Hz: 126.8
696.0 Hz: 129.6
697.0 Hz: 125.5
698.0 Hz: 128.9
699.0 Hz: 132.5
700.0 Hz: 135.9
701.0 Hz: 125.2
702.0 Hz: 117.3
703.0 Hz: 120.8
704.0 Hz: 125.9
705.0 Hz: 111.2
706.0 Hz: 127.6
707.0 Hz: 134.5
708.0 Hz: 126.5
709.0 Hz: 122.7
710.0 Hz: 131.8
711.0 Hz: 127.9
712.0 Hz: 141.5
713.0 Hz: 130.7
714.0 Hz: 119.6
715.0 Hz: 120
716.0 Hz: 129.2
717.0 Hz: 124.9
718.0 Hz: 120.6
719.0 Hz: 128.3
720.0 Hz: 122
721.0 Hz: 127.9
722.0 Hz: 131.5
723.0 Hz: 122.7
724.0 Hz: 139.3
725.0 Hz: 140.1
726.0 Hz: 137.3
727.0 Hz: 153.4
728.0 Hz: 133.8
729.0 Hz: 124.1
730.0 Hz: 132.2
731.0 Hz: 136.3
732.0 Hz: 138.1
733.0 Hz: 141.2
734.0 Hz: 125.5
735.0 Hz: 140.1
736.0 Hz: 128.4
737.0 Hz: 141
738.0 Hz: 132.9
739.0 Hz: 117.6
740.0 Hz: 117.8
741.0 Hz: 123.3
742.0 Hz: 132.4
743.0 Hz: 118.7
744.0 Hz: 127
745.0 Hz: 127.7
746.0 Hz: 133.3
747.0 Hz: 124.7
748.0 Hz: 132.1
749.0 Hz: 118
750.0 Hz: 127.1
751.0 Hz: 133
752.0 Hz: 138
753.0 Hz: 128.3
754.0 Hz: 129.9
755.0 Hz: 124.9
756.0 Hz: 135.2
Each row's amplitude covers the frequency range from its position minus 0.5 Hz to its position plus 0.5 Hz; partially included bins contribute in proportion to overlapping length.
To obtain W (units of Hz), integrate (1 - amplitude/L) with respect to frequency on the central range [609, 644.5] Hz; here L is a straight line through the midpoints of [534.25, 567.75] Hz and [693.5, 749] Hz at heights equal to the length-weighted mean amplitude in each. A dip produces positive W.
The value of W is 1.9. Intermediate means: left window 158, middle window 137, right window 129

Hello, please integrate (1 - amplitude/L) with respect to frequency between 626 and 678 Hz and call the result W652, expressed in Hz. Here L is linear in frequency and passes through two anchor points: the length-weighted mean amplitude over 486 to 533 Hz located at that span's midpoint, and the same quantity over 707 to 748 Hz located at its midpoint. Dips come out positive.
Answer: 3.0 Hz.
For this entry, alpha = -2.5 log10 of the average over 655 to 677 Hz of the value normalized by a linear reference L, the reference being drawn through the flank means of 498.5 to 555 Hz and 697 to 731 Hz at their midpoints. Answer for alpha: 0.09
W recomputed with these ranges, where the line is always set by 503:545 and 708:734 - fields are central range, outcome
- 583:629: 4.0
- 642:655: 0.9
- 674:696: 1.3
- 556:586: 0.7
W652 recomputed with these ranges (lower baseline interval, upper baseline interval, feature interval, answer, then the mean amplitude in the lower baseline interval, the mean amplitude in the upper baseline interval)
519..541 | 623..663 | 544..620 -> 3.0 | 164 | 135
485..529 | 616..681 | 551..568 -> -1.6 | 155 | 132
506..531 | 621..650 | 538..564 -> 0.1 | 168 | 137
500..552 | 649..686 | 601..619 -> 1.1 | 162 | 128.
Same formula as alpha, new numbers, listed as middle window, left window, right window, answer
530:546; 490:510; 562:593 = -0.09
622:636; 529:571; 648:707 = -0.01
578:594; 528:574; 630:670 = 0.07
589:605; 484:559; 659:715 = 0.08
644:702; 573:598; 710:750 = 0.04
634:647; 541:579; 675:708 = 0.05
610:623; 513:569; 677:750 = 0.08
